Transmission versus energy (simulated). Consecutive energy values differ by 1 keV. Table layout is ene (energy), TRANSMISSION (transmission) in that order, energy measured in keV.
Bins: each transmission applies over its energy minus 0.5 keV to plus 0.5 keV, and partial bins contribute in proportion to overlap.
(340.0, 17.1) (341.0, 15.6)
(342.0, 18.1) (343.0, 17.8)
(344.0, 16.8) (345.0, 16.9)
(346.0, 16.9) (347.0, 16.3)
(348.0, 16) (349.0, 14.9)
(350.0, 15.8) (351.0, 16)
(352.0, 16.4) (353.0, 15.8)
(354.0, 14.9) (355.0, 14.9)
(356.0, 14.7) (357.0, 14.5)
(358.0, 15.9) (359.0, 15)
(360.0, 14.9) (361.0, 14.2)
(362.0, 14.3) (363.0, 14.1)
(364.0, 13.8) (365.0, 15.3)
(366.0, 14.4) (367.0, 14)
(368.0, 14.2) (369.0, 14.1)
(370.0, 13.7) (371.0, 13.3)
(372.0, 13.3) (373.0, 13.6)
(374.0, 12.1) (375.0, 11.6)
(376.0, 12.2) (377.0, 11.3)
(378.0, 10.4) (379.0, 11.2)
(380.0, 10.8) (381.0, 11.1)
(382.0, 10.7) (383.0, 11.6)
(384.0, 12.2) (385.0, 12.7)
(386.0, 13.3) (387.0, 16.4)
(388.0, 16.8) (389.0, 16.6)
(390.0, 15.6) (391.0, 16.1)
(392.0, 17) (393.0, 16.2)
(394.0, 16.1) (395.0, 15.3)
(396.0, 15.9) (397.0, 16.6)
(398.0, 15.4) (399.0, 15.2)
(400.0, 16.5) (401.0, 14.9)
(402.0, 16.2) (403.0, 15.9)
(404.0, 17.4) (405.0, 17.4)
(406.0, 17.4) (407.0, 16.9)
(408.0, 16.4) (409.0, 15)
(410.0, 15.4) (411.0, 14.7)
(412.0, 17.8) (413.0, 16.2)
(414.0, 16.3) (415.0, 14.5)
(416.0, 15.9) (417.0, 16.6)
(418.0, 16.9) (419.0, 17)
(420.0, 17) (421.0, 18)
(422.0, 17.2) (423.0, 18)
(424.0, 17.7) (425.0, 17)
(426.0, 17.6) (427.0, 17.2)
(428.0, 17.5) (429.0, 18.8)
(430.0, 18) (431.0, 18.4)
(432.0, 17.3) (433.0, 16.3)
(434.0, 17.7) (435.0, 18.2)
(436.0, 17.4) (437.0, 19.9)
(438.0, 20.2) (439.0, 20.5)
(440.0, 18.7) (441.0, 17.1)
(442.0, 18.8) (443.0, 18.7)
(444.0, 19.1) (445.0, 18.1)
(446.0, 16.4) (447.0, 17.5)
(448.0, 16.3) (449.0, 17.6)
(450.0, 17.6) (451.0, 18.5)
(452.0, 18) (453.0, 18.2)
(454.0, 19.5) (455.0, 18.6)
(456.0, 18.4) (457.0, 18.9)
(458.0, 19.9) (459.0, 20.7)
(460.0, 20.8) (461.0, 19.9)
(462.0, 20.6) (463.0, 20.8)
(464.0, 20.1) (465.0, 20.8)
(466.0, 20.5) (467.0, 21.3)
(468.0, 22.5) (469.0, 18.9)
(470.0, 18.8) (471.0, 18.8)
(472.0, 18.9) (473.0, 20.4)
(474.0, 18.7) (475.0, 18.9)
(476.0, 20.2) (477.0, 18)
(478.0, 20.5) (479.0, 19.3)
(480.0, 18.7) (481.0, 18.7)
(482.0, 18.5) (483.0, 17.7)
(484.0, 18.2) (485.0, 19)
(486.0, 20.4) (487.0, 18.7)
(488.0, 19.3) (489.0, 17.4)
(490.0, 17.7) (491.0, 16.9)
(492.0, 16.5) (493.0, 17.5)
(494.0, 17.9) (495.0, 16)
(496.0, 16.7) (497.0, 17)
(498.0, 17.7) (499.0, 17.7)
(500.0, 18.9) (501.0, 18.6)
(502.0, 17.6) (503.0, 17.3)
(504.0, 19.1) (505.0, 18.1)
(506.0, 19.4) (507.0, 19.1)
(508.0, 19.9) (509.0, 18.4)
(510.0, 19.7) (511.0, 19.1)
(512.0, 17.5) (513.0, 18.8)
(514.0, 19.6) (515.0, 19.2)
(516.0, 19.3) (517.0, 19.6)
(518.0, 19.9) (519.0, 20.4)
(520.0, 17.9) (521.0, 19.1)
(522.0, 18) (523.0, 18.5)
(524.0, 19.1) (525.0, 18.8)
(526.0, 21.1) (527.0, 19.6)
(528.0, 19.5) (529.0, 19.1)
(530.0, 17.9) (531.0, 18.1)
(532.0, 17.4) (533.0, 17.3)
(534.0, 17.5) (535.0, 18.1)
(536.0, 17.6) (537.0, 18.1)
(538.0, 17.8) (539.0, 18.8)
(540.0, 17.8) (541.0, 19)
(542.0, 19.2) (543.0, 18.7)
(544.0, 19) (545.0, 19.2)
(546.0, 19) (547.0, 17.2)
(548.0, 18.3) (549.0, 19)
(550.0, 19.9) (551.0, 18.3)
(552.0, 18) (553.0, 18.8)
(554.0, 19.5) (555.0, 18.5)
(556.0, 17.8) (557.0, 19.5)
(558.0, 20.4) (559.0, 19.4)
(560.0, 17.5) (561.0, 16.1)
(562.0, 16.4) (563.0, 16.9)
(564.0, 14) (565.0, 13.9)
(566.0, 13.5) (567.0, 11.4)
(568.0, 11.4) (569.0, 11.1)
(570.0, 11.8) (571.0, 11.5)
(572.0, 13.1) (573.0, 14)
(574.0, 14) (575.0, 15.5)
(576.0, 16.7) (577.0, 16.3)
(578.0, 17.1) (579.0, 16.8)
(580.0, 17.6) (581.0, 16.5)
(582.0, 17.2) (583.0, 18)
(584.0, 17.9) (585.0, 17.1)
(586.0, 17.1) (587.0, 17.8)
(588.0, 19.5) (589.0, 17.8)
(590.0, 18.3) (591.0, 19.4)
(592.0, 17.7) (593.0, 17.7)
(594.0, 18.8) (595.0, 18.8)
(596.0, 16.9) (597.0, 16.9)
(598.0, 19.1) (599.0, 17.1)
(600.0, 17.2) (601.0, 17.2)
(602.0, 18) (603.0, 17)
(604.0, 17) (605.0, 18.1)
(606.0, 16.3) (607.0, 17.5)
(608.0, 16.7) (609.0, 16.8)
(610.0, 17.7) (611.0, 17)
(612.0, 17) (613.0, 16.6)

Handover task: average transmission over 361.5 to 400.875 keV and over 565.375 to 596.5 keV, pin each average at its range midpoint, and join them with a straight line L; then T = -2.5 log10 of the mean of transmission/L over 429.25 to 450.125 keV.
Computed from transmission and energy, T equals -0.23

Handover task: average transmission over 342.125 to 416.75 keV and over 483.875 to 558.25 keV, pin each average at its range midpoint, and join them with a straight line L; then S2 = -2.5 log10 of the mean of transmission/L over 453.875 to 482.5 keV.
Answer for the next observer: -0.15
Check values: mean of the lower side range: 14.9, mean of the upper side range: 18.5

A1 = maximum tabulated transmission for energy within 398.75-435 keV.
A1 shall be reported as 18.8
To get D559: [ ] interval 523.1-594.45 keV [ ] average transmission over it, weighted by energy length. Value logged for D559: 17.3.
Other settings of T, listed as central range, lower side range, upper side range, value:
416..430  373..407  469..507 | -0.11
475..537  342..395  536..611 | -0.14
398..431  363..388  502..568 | -0.18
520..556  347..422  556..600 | -0.15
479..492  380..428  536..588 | -0.13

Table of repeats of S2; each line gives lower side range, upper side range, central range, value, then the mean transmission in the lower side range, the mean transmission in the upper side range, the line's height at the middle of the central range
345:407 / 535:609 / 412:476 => -0.187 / 14.6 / 17.1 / 15.5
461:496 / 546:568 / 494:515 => 0.006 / 19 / 17.2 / 18.4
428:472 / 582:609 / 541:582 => 0.087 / 18.9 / 17.7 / 18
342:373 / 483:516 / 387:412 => -0.007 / 15.1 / 18.3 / 16.1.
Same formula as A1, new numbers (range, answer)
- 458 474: 22.5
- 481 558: 21.1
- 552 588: 20.4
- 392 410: 17.4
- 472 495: 20.5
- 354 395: 17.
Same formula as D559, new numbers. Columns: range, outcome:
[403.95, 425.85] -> 16.7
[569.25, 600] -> 16.8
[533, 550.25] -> 18.4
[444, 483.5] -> 19.1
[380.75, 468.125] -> 17.3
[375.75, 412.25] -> 14.8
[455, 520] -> 19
